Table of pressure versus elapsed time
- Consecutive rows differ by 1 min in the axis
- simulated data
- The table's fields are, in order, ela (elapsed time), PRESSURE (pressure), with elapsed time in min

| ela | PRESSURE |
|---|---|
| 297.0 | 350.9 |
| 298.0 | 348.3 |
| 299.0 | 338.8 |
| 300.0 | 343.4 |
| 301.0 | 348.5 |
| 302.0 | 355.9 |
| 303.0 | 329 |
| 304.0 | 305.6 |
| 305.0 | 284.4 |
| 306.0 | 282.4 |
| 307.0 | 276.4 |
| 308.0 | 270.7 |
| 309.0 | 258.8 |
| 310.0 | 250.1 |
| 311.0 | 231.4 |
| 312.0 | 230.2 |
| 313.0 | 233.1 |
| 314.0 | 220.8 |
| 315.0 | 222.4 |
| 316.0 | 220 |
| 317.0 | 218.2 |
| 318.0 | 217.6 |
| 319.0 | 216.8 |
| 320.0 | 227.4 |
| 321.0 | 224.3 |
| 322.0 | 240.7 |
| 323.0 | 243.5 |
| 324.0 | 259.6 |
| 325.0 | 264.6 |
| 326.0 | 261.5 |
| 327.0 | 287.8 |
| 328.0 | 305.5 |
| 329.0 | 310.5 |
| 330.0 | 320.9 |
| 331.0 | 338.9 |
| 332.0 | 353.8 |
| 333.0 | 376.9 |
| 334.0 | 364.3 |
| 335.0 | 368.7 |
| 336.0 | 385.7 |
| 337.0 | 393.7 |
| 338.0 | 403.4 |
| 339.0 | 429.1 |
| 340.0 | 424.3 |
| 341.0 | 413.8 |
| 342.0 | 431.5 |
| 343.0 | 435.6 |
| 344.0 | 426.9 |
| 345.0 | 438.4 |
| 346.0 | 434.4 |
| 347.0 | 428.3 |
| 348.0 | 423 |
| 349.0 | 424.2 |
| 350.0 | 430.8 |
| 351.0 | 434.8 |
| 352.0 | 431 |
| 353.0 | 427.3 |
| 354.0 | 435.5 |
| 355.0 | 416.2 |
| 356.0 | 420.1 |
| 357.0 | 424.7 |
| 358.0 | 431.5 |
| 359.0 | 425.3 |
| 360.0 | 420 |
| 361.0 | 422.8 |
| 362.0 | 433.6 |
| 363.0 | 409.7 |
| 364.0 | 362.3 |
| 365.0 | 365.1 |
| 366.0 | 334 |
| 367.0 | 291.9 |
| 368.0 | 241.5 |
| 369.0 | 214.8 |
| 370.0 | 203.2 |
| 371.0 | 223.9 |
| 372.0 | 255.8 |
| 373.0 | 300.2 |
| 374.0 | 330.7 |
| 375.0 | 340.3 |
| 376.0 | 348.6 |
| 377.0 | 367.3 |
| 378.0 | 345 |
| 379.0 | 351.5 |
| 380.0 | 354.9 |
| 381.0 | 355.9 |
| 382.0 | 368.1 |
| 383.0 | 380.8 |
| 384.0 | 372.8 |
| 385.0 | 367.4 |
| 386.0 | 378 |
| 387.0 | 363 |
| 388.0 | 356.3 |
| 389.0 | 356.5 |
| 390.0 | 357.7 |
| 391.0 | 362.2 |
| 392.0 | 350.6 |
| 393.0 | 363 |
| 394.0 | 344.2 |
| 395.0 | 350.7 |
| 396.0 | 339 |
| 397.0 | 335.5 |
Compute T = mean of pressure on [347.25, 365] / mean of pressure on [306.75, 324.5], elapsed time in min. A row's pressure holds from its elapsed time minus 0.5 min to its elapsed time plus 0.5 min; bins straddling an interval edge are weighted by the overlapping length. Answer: 1.78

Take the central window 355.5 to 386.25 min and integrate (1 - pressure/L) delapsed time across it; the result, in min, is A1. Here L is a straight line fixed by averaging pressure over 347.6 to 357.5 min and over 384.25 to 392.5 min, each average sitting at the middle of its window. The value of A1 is 3.44 min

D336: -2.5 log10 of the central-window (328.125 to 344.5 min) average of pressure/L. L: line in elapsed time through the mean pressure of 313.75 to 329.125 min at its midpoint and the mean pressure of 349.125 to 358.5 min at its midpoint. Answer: -0.17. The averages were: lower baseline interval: 245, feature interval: 384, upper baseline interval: 428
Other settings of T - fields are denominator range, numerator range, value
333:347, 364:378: 0.73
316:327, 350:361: 1.79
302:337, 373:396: 1.27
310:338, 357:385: 1.23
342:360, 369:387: 0.77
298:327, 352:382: 1.34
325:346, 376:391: 0.97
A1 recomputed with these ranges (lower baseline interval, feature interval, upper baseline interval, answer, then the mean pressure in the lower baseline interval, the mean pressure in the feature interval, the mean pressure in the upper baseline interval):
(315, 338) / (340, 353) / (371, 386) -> -4.9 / 292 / 429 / 343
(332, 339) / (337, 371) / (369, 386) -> -3.2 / 383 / 394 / 327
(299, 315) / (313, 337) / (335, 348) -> 5.0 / 281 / 282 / 419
